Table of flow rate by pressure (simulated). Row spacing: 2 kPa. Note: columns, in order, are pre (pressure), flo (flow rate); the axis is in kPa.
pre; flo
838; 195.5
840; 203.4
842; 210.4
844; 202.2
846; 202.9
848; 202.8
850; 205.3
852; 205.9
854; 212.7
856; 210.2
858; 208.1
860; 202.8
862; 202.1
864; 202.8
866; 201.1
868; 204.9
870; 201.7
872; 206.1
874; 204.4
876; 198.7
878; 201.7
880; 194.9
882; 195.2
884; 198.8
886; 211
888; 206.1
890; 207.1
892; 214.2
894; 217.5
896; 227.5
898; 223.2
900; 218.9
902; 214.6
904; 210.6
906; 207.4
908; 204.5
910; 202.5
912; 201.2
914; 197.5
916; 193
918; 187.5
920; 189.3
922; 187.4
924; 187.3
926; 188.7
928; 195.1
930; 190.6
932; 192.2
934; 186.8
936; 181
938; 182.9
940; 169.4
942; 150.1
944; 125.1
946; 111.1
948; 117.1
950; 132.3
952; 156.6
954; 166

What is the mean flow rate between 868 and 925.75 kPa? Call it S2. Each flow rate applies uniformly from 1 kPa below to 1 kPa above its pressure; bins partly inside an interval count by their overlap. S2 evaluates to 204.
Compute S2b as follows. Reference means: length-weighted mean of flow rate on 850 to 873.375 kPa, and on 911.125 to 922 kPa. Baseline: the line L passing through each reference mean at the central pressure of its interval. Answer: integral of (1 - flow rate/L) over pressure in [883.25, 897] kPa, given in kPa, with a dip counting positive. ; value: -0.9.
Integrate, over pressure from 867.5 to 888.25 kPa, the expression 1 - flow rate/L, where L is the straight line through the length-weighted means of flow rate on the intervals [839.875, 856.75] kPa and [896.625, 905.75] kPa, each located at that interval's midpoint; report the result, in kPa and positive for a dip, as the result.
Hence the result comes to 0.98 kPa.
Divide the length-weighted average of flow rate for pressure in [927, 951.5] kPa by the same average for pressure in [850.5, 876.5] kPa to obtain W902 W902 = 0.79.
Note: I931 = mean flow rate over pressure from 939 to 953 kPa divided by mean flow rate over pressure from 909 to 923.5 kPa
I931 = 0.71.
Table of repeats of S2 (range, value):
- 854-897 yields 206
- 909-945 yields 184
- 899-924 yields 201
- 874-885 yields 198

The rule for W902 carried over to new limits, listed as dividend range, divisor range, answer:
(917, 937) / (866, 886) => 0.94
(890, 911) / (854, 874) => 1.04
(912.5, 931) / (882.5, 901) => 0.90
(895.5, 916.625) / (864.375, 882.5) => 1.04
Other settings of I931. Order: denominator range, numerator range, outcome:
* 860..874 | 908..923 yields 0.96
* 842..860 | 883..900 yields 1.03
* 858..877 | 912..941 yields 0.93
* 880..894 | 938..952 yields 0.68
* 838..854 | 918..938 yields 0.92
